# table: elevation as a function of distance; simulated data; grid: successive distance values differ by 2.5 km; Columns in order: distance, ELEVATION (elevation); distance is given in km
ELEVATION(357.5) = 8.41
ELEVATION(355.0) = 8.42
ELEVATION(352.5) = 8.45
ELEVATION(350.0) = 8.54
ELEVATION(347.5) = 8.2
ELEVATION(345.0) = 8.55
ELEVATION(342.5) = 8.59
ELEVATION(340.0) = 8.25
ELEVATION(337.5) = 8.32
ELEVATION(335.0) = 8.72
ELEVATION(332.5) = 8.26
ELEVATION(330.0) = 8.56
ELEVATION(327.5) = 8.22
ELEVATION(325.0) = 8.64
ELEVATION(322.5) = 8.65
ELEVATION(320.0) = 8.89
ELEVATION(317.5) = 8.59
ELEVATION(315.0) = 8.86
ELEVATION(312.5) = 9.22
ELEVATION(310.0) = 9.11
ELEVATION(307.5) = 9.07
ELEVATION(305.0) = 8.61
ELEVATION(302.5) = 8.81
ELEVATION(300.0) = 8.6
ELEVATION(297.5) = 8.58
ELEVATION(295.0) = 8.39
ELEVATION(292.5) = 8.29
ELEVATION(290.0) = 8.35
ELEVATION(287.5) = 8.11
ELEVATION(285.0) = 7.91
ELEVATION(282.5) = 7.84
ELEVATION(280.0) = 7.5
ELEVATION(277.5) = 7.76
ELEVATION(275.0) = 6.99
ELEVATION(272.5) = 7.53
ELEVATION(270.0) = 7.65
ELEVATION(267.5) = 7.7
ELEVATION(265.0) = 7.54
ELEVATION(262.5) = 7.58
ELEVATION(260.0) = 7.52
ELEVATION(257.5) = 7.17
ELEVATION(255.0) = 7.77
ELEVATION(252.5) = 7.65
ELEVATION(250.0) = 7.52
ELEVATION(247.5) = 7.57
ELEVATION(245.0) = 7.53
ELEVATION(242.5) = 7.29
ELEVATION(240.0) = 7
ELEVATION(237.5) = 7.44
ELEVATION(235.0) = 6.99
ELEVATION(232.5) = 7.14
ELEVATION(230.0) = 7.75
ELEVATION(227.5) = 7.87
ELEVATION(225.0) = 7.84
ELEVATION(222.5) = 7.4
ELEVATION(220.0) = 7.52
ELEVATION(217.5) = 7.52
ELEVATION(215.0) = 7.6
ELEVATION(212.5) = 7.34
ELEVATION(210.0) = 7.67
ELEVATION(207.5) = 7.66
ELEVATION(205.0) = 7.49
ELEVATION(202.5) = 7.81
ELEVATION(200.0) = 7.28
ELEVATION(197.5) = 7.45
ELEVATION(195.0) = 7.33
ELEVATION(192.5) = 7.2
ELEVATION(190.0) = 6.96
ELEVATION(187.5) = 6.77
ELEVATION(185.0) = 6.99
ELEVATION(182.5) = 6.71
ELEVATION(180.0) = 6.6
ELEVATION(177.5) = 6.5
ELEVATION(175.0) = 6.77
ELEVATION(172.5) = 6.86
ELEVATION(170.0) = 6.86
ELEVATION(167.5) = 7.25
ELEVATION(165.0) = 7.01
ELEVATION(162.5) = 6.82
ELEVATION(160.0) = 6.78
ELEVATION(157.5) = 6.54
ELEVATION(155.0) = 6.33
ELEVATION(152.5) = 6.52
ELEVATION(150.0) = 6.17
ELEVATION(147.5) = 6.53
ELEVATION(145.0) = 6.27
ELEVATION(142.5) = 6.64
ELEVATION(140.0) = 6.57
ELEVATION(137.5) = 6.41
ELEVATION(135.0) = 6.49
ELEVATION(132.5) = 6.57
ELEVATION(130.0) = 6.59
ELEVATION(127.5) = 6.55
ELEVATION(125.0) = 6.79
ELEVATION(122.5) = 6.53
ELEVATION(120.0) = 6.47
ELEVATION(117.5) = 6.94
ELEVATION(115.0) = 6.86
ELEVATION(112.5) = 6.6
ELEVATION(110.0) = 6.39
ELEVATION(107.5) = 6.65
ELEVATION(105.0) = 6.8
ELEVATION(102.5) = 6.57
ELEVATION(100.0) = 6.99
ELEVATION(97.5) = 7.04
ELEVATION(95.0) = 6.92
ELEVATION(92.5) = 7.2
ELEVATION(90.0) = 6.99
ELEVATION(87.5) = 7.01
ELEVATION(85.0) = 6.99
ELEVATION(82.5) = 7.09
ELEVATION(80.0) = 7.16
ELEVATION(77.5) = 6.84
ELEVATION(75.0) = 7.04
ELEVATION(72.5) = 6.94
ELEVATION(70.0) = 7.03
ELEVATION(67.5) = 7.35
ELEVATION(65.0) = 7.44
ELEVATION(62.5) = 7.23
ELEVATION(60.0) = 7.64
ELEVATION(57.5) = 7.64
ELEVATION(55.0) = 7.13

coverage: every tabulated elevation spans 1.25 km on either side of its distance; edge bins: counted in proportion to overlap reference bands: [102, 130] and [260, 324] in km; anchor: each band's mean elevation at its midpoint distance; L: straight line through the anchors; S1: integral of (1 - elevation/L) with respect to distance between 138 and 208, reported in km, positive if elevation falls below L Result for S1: 2.9 km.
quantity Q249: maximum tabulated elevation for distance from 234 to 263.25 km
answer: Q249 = 7.77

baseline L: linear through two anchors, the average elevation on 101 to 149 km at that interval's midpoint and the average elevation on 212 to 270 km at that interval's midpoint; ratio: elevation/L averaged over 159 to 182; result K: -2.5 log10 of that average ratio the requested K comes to 0.02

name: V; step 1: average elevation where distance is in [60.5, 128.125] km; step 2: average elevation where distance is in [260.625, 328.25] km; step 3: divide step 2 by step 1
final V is 1.19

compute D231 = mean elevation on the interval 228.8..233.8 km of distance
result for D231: 7.44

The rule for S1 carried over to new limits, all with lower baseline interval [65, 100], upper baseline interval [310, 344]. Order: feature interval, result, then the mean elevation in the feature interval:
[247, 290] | 3.2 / 7.63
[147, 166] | 2.4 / 6.58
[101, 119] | 1.4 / 6.69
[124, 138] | 1.5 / 6.57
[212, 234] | 1.1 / 7.55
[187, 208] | 1.2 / 7.34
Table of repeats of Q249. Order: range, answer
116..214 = 7.81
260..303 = 8.81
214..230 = 7.87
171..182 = 6.86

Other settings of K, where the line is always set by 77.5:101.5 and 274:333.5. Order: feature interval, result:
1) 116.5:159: 0.13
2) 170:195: 0.12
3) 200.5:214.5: 0.03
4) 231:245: 0.11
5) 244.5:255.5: 0.06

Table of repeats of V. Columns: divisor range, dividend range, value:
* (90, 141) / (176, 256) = 1.10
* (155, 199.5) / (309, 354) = 1.25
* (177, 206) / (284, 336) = 1.21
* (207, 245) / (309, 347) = 1.15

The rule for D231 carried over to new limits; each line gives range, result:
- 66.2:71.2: 7.19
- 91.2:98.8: 7.05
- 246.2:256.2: 7.63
